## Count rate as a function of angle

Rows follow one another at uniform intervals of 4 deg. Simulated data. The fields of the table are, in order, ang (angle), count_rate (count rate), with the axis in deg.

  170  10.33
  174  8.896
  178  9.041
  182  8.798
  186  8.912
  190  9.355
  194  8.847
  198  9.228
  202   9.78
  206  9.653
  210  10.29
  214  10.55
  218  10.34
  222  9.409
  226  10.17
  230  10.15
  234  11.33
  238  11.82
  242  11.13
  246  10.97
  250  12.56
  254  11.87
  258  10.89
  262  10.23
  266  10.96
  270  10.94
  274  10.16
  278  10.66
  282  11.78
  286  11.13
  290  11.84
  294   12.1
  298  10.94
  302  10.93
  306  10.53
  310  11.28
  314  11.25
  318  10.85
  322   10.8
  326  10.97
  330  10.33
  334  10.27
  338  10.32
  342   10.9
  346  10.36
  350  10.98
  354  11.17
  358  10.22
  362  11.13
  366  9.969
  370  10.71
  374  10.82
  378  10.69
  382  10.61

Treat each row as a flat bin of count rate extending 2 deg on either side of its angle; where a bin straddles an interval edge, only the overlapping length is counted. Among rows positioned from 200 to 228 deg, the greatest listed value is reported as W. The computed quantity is 10.55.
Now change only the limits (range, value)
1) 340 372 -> 11.17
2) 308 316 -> 11.28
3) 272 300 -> 12.1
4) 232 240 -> 11.82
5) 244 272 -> 12.56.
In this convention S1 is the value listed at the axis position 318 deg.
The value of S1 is 10.85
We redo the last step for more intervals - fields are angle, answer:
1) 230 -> 10.15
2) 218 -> 10.34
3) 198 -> 9.228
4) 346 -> 10.36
